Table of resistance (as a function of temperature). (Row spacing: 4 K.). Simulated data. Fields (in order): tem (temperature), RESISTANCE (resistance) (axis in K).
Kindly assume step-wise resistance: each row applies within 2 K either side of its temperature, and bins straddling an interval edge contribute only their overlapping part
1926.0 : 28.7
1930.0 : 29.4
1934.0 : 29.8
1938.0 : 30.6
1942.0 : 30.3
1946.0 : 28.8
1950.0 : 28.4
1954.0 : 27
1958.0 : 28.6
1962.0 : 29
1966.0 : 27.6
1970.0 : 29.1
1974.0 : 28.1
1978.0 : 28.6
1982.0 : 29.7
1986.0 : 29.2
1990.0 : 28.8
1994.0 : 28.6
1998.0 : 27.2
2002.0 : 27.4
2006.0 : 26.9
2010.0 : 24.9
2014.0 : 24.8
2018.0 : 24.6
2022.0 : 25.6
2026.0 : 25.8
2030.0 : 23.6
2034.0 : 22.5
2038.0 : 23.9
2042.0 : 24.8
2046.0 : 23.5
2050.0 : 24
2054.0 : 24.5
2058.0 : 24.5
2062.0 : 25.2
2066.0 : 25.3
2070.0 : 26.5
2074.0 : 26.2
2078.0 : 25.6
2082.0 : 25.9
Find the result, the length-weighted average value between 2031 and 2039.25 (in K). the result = 23.2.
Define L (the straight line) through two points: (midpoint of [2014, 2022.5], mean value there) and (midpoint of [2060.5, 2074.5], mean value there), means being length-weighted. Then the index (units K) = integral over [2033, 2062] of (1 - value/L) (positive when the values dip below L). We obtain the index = 1.5 K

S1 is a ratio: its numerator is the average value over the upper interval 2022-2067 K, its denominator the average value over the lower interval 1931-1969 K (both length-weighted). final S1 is 0.84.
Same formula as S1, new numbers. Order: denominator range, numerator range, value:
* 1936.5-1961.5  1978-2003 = 0.99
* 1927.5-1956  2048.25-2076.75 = 0.86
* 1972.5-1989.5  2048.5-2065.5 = 0.85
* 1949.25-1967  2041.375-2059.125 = 0.86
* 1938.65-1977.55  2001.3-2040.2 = 0.87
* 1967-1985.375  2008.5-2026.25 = 0.87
